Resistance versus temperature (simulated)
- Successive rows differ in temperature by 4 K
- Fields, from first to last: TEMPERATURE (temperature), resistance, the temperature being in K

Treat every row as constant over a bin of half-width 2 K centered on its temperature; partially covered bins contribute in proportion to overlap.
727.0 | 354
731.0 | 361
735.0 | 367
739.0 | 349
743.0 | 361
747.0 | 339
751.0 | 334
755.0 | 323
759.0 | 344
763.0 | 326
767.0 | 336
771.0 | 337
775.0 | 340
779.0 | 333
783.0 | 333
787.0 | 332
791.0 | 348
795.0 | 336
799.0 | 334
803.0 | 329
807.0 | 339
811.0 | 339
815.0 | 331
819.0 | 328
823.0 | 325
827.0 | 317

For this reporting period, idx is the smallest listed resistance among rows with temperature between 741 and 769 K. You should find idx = 323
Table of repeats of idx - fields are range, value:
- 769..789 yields 332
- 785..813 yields 329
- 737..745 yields 349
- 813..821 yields 328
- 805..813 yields 339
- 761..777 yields 326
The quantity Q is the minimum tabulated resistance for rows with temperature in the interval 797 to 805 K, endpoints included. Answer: 329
